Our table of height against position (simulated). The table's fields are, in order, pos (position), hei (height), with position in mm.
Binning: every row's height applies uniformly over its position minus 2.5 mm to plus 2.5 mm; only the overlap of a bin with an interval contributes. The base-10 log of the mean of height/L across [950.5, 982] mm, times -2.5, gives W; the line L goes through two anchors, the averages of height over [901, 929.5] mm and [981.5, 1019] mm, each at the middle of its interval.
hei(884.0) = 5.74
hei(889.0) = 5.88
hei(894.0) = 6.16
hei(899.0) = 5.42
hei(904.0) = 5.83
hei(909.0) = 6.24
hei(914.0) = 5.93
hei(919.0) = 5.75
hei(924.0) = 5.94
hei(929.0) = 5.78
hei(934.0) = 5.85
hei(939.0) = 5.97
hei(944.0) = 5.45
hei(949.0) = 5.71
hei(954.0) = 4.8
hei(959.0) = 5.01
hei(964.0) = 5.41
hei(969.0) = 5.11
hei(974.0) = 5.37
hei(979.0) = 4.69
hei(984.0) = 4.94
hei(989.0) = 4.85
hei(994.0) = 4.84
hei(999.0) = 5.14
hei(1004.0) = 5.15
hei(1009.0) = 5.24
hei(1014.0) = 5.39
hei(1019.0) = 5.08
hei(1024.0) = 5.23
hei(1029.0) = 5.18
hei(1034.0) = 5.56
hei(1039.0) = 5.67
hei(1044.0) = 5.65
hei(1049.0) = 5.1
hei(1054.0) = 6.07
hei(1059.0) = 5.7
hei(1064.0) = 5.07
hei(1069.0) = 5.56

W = 0.07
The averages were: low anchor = 5.91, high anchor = 5.08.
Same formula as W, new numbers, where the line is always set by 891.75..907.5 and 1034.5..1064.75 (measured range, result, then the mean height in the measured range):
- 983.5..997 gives 0.164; 4.88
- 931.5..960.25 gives 0.051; 5.48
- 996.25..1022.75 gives 0.088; 5.2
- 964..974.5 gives 0.090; 5.26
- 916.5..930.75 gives -0.008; 5.83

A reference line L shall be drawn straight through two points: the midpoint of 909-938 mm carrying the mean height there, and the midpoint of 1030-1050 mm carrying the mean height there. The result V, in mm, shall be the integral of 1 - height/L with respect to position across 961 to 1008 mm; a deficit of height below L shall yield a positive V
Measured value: 5.17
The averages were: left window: 5.89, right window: 5.5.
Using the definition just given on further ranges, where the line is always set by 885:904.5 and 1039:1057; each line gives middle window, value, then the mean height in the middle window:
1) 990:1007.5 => 2.0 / 5.04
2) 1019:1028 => 0.7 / 5.18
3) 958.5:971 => 1.1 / 5.21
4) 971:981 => 1.2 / 5.05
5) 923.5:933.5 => -0.1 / 5.84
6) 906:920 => -0.5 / 5.99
